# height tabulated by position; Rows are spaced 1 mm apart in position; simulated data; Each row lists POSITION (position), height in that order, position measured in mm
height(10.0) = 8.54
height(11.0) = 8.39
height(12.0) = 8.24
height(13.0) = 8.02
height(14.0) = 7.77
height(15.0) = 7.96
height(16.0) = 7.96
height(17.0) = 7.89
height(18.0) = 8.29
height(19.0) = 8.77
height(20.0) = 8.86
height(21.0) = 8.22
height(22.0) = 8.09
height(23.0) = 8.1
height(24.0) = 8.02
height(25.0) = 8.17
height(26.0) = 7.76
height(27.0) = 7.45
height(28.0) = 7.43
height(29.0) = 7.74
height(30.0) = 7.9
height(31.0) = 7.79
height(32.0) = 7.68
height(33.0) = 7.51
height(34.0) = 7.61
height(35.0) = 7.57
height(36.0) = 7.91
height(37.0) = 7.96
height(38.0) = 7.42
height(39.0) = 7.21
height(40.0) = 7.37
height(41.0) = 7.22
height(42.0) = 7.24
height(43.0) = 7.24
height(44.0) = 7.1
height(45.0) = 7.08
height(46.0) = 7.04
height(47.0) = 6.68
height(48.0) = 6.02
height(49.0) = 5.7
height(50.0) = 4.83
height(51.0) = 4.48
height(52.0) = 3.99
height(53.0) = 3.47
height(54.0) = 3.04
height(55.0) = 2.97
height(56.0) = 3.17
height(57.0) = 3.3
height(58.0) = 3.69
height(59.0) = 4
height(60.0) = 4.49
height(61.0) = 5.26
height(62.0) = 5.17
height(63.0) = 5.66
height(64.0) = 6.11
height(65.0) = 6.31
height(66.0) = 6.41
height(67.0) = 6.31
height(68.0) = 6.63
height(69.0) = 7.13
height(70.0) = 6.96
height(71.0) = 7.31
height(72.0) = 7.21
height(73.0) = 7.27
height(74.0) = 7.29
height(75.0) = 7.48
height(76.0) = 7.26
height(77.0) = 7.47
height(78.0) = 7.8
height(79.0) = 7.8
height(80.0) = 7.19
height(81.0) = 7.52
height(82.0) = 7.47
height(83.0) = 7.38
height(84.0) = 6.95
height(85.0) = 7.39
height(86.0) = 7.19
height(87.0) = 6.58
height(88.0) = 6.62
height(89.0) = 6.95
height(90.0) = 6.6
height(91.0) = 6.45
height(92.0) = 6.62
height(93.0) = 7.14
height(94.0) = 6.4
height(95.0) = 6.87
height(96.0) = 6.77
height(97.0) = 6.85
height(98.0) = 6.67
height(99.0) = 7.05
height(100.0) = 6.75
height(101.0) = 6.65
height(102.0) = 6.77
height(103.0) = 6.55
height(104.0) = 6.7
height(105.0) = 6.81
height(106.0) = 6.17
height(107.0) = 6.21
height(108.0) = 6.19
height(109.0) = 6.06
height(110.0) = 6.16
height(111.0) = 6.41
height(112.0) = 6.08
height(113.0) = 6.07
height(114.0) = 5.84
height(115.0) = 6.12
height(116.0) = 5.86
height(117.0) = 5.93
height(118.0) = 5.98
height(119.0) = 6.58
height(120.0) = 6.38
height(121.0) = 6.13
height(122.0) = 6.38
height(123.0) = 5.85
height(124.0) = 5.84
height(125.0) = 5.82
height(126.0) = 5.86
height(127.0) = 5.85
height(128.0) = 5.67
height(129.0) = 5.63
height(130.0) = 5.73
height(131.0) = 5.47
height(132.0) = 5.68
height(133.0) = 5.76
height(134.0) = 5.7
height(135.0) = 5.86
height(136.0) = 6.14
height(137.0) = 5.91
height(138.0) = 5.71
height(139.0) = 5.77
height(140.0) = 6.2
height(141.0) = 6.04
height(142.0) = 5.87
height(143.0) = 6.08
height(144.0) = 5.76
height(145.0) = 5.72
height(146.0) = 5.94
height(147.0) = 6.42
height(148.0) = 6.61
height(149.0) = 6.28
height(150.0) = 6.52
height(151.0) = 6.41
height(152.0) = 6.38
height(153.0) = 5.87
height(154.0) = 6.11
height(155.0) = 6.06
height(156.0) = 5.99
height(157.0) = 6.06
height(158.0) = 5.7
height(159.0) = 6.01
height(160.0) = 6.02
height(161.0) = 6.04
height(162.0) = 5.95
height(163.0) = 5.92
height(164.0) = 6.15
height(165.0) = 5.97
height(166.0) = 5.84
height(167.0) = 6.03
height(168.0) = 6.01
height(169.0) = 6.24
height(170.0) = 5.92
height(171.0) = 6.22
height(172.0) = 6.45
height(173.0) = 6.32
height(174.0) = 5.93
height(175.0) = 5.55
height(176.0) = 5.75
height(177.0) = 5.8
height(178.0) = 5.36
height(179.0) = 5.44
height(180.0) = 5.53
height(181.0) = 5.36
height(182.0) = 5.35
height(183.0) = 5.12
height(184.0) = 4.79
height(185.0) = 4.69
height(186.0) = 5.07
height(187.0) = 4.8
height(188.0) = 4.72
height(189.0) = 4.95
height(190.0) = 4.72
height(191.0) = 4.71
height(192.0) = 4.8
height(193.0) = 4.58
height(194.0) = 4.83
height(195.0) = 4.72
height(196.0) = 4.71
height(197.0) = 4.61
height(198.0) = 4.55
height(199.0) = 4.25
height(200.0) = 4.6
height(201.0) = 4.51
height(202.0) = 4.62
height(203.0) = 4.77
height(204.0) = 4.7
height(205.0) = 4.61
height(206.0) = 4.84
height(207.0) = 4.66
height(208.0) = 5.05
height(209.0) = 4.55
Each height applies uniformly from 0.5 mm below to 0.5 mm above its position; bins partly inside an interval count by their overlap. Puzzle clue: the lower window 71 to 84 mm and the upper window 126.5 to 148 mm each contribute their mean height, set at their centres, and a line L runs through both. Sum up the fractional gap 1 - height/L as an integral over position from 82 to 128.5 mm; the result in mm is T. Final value 1.7 mm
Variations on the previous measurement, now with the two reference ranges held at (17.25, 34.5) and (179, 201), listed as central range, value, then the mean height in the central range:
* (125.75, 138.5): 0.4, 5.77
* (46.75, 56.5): 4.0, 4.38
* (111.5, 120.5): 0.2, 6.09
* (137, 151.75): -1.0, 6.09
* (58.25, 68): 2.3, 5.53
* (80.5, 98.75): -0.4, 6.91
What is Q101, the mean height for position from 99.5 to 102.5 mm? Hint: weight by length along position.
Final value 6.72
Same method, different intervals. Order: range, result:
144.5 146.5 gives 5.83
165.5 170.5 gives 6.01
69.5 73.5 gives 7.19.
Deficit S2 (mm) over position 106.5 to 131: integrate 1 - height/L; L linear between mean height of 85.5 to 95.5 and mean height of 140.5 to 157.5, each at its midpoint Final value 1.6 mm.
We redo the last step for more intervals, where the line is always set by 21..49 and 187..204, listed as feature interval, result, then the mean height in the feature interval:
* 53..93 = 3.1 mm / 6.24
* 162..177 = -2.6 mm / 6.01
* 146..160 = -2.0 mm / 6.17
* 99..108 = -0.4 mm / 6.58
